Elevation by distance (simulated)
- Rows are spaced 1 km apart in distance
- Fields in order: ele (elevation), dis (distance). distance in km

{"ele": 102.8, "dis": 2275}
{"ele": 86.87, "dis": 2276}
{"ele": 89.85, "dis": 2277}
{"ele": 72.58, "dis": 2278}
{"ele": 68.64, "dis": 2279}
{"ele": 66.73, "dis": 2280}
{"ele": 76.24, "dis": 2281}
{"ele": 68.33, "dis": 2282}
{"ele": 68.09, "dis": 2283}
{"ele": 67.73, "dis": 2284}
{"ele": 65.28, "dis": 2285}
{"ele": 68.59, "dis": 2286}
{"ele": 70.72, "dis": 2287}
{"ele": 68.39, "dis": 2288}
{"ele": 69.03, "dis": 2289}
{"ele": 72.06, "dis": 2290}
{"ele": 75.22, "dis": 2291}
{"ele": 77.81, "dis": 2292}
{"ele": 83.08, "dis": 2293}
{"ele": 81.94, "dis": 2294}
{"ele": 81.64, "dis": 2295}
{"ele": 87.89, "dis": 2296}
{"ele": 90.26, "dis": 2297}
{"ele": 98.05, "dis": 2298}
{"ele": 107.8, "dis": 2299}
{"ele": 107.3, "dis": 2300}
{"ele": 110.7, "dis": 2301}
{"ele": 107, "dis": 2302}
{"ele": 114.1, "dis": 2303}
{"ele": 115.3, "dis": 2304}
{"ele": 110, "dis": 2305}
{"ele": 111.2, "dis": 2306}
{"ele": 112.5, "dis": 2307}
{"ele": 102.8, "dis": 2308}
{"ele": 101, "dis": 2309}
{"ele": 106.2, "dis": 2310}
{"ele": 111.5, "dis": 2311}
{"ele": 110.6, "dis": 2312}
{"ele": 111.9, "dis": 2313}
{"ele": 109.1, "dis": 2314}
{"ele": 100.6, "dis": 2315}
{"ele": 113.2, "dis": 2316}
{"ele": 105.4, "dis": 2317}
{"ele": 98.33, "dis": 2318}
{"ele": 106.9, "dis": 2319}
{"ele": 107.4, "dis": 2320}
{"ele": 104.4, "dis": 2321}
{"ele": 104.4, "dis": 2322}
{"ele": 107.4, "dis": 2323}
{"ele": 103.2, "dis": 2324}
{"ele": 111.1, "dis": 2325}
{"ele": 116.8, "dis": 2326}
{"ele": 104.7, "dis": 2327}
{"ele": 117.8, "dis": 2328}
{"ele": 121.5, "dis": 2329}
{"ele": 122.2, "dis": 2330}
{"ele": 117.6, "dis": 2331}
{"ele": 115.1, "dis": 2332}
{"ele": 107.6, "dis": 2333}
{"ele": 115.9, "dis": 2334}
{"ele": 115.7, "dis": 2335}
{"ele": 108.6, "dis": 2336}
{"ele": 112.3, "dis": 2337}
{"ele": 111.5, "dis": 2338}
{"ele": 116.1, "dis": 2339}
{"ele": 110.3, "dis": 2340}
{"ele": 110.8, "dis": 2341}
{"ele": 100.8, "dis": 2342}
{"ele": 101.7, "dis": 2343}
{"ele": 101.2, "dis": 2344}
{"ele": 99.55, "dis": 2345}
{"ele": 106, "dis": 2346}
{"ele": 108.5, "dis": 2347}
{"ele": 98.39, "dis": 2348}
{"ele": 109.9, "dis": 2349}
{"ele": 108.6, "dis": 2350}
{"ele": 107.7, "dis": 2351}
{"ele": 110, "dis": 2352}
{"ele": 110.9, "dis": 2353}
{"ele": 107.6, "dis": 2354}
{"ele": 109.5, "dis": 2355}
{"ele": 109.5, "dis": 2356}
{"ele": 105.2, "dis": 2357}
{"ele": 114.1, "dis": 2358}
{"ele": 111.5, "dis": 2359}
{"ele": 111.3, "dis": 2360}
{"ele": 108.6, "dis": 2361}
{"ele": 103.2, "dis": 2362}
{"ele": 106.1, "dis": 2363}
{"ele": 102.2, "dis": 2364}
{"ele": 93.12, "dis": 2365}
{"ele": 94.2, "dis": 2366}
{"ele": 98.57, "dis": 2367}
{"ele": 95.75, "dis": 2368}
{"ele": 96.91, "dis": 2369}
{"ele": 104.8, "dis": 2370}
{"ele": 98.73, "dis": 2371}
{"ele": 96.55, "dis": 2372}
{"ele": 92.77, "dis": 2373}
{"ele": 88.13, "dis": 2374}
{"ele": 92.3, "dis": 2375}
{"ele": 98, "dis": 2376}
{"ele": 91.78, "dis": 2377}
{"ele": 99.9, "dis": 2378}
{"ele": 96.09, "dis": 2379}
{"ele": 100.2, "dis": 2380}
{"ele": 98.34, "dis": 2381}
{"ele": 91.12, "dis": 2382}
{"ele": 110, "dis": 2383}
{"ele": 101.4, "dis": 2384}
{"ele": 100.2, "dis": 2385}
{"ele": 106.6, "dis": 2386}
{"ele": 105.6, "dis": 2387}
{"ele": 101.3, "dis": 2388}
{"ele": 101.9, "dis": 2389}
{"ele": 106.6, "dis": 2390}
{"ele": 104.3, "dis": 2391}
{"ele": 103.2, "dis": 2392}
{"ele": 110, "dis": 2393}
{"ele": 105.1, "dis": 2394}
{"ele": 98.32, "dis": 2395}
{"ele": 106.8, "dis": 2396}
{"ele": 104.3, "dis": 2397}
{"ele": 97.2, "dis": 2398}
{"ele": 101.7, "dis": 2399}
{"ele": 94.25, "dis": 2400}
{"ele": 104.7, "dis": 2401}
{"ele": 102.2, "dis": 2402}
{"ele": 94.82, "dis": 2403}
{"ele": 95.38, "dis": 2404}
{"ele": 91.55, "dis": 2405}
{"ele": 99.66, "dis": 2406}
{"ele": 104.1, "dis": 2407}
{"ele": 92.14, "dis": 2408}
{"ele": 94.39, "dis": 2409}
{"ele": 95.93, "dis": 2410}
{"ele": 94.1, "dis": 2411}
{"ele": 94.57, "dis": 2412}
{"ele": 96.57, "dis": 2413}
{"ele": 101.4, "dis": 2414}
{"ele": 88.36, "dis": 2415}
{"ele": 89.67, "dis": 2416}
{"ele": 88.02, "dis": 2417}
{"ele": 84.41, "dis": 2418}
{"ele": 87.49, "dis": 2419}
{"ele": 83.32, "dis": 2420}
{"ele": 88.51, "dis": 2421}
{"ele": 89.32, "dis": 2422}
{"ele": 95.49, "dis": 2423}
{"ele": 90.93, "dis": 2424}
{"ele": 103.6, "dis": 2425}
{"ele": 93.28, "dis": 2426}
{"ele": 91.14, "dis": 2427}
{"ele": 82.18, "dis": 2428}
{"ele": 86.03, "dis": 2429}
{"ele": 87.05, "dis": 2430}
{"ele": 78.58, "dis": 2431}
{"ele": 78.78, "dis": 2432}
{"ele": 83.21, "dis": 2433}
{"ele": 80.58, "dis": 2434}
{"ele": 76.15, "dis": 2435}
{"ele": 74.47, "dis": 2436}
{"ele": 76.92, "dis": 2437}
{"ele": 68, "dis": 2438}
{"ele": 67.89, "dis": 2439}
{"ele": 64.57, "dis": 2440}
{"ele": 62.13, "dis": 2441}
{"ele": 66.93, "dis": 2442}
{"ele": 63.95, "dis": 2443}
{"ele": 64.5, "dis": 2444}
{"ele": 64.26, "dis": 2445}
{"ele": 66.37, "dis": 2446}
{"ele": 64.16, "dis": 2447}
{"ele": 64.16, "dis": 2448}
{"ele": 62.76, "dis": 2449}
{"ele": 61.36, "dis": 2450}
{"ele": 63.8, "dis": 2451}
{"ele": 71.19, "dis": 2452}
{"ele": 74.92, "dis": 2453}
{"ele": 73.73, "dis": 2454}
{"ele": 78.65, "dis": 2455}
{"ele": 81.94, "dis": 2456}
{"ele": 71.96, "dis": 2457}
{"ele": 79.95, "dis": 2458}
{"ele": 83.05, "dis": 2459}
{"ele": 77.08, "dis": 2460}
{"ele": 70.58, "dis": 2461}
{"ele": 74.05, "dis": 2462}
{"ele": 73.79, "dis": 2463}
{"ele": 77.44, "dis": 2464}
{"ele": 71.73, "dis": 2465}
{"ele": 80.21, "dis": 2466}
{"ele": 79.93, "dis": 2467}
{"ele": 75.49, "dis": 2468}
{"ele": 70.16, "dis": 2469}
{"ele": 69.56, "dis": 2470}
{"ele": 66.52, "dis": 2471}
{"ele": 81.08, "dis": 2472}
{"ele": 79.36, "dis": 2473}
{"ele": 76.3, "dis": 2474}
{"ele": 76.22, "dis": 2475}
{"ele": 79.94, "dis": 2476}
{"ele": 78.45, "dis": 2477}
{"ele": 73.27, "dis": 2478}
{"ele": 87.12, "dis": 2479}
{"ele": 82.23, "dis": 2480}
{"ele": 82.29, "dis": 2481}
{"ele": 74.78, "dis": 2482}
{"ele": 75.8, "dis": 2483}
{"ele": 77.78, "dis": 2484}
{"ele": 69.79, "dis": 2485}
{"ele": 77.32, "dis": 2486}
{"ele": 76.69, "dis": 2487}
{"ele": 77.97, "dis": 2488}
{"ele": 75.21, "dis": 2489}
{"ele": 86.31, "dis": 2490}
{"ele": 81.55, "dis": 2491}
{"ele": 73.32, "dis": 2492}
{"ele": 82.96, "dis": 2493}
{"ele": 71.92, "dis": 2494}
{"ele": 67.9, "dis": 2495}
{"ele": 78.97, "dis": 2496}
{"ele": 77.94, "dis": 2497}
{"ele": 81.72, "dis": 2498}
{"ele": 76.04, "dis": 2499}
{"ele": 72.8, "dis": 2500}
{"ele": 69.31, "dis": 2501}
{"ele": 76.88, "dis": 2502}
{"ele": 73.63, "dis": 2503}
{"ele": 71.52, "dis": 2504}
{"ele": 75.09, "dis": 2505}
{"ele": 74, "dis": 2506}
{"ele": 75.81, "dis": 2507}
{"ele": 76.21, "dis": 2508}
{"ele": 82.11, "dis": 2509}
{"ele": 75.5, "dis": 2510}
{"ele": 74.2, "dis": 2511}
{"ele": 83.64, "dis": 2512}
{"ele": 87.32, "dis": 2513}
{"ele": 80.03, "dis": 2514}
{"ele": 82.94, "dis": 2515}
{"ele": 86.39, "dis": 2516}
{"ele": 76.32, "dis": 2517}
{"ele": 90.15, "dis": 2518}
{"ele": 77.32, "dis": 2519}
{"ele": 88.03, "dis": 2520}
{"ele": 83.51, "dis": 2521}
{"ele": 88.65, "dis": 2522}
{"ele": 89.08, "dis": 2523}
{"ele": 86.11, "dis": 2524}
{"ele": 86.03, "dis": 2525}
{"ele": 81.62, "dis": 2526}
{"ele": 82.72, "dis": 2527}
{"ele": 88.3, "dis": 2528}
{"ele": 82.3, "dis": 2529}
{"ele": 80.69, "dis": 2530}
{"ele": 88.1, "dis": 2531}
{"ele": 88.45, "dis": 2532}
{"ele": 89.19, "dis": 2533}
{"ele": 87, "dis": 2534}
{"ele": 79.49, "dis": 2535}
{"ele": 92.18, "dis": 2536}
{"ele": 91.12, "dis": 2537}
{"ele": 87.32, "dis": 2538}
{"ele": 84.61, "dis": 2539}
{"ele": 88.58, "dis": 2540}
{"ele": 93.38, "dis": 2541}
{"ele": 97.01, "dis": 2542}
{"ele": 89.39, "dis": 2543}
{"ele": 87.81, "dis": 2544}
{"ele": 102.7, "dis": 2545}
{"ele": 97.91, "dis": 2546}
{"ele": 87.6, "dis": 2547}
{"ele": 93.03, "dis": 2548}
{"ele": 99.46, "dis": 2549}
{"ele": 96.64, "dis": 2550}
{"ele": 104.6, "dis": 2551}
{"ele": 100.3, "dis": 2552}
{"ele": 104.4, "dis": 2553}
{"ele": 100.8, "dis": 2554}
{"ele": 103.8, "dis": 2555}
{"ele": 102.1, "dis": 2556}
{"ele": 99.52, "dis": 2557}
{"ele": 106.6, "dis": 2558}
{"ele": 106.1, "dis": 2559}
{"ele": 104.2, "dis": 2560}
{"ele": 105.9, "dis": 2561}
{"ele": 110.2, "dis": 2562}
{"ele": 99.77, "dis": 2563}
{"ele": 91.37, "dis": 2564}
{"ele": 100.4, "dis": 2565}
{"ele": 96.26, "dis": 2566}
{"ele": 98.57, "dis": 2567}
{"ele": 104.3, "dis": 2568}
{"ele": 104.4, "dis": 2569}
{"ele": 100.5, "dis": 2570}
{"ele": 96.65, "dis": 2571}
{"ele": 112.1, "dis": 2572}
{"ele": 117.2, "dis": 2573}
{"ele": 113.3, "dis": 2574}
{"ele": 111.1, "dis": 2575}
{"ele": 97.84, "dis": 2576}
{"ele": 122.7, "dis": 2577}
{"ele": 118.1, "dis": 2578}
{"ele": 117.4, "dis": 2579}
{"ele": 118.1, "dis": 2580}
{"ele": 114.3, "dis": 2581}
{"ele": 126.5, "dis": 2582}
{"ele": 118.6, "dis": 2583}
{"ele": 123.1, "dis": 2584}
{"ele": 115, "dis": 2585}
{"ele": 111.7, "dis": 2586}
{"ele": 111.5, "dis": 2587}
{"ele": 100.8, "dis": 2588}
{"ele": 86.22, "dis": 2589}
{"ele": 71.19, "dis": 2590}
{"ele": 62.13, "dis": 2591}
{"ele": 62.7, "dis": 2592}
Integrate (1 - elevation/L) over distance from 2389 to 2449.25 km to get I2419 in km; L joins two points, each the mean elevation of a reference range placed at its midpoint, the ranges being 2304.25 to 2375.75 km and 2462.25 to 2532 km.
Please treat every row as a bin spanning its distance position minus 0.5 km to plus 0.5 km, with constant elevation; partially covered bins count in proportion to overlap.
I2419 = 3.4 km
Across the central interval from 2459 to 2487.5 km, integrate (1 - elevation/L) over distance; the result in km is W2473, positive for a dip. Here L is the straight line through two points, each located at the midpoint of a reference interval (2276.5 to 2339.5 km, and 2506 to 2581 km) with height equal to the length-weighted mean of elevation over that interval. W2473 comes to 5.7 km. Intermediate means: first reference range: 98.1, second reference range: 94.2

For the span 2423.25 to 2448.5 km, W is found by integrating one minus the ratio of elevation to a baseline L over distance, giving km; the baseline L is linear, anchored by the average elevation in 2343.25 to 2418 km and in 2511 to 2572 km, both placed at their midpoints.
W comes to 5.6 km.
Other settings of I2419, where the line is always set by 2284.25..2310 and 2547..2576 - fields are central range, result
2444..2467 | 6.1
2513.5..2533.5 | 3.2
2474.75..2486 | 2.4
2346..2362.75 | -2.5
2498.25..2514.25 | 3.8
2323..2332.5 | -2.2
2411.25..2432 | 1.5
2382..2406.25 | -1.5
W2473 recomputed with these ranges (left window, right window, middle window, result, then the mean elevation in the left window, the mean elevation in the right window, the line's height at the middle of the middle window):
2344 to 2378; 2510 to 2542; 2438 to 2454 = 4.8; 103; 85.3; 93.7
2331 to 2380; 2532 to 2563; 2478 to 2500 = 4.7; 105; 96.4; 98.8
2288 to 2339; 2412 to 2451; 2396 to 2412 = -2.4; 104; 79.4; 85.1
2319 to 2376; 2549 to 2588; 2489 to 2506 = 4.9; 106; 107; 107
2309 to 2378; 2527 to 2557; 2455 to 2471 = 3.7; 106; 92.6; 98.1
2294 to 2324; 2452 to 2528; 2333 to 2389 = -3.7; 105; 78.1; 97.2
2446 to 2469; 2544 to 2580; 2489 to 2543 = 4.9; 73.1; 104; 90.2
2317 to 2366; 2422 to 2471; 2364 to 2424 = -3.6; 108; 75.4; 91.9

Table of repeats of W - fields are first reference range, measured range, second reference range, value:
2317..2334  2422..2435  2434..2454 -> -2.4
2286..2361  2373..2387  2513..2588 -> 0.6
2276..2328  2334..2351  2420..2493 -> -3.4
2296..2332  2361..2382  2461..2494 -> 0.0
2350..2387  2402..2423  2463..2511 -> -0.1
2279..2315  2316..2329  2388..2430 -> -2.3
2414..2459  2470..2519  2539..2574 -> 6.1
